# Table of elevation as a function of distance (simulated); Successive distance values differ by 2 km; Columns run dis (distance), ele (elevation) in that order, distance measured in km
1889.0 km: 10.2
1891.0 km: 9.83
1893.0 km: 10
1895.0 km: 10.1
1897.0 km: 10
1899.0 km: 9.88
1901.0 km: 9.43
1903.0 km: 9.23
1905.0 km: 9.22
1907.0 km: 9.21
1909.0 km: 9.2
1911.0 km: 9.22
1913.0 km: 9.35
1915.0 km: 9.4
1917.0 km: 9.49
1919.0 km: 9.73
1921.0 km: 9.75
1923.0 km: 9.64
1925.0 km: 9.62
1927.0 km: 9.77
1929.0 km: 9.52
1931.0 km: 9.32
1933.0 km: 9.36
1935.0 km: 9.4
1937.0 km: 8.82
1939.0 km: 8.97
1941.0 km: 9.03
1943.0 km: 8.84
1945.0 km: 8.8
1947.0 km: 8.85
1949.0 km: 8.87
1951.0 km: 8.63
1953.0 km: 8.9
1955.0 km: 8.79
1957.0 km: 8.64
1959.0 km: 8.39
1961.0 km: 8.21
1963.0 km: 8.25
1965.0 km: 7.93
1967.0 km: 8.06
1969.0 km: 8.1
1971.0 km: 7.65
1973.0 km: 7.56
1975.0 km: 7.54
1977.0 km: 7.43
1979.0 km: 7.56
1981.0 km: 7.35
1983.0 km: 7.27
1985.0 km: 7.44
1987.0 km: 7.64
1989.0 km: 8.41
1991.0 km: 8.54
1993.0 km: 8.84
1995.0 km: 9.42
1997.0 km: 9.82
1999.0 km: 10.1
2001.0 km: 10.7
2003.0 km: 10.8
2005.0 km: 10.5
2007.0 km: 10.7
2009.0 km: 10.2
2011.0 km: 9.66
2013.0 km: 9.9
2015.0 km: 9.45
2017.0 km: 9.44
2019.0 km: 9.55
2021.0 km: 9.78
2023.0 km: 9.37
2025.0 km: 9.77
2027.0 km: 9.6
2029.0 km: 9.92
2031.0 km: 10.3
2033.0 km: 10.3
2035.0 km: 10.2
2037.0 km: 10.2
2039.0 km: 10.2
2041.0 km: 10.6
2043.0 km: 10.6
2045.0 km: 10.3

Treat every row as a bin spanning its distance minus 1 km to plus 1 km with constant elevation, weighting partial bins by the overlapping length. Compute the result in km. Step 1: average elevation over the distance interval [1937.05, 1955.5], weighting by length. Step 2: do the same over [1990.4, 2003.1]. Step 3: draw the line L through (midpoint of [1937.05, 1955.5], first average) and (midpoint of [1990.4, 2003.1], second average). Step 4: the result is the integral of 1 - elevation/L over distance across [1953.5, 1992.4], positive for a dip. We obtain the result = 5.61 km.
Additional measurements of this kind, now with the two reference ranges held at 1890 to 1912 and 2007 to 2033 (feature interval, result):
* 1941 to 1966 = 2.8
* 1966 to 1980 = 2.9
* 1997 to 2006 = -0.6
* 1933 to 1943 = 0.6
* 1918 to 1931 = 0.0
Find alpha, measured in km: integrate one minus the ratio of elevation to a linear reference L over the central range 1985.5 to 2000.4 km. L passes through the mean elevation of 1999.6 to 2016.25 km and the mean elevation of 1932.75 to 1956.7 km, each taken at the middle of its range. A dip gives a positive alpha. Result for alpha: 1.4 km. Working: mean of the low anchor 8.92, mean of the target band 8.96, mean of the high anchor 10.2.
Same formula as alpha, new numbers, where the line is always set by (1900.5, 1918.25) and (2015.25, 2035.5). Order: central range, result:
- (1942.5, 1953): 0.7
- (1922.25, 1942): 0.1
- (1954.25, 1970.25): 2.1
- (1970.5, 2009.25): 3.6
